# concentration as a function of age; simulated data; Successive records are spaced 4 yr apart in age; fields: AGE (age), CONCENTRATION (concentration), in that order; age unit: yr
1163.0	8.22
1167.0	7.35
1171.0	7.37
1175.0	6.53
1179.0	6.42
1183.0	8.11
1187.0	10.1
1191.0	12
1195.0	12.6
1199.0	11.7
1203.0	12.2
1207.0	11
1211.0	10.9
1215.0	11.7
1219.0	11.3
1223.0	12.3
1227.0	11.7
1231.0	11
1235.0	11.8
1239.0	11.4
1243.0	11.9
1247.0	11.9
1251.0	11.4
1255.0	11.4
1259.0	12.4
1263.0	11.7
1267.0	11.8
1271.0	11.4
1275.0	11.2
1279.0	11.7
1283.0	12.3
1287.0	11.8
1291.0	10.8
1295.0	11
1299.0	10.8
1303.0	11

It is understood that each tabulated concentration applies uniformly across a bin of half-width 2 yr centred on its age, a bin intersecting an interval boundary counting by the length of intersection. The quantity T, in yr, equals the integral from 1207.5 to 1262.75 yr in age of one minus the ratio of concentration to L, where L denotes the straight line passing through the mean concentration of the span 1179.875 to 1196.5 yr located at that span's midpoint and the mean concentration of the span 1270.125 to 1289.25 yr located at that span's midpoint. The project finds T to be -2.9 yr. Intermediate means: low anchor 10.4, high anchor 11.7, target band 11.6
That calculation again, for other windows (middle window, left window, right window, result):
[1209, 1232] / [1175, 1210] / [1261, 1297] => -1.7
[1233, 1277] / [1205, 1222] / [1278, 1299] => -1.1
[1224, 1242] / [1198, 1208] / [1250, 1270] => 0.3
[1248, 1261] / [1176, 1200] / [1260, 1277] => -0.5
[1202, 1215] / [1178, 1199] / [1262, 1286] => -1.0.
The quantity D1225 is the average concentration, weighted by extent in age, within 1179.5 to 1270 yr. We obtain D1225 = 11.4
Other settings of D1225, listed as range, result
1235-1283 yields 11.7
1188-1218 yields 11.7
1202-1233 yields 11.5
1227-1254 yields 11.6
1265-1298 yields 11.5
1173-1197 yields 9.29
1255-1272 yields 11.8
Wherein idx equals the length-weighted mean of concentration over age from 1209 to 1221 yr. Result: 11.3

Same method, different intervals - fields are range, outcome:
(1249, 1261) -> 11.7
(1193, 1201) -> 12.1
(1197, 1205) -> 11.9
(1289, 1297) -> 10.9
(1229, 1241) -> 11.4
